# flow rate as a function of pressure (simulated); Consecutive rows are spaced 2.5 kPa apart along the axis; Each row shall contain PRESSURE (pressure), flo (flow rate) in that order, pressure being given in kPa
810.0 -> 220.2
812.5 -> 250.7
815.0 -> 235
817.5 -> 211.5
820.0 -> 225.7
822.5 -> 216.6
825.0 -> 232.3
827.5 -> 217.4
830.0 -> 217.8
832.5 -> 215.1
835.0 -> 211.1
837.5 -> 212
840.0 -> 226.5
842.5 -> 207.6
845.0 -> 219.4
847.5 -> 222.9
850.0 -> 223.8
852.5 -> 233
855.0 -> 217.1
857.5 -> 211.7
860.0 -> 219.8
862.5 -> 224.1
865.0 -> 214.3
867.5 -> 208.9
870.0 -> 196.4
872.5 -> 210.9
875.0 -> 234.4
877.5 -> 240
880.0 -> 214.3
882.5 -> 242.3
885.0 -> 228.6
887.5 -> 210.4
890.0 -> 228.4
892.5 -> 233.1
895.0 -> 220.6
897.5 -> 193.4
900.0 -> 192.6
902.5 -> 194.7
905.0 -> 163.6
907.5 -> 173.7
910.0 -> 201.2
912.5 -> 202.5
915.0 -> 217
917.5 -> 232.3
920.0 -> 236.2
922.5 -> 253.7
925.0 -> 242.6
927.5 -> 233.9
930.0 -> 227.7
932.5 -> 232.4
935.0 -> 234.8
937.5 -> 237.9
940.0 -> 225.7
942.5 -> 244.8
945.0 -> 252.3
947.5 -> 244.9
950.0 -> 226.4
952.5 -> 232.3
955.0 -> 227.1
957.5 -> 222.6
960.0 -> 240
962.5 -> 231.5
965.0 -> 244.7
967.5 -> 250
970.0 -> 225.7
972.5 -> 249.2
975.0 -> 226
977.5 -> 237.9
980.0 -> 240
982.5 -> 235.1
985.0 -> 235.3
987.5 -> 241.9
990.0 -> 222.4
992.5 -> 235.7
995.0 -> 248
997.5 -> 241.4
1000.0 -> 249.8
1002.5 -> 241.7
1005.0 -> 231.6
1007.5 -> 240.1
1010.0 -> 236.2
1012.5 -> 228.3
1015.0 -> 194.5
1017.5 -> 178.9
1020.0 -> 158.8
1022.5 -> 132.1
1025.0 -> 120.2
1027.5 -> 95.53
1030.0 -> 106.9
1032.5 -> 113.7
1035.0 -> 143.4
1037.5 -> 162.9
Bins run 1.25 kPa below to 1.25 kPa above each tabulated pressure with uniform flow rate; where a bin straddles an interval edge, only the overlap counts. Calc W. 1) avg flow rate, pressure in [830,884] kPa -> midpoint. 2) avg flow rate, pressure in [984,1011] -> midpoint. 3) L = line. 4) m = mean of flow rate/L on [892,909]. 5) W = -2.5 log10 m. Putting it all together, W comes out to 0.16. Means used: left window 219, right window 239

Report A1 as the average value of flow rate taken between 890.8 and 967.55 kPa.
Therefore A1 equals 224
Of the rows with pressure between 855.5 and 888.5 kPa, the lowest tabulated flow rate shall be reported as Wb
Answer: 196.4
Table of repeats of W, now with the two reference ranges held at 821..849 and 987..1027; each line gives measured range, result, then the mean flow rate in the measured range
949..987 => -0.114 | 235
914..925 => -0.106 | 236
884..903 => 0.011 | 213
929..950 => -0.115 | 237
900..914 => 0.143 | 188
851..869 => -0.006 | 218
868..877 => 0.004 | 216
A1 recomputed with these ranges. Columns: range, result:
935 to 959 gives 235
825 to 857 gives 219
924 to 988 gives 236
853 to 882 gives 218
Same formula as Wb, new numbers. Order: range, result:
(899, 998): 163.6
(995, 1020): 158.8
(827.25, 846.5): 207.6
